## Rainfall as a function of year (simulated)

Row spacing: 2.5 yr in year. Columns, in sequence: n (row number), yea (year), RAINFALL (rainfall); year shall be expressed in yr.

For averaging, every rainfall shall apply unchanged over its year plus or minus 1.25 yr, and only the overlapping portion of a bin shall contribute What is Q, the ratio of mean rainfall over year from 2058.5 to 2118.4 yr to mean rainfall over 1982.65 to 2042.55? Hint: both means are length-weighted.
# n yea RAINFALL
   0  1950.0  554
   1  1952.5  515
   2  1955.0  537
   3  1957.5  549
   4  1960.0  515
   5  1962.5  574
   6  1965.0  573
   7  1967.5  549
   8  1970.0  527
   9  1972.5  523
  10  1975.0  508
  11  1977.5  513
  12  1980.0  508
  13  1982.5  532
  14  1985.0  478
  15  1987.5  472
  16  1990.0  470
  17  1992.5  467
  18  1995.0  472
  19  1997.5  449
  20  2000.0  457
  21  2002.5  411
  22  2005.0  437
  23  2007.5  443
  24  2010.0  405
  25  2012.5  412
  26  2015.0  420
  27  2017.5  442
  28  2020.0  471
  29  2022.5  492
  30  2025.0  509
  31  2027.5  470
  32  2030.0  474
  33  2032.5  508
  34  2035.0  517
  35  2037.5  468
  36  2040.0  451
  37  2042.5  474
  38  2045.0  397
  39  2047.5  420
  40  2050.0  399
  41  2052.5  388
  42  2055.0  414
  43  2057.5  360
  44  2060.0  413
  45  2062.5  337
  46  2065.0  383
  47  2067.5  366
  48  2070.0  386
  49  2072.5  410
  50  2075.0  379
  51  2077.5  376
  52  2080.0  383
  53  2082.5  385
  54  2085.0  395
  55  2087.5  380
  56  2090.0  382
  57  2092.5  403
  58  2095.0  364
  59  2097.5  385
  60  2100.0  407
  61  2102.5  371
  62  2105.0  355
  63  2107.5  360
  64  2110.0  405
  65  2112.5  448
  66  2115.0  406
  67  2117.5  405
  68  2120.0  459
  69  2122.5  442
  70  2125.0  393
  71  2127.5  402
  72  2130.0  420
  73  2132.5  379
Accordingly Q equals 0.84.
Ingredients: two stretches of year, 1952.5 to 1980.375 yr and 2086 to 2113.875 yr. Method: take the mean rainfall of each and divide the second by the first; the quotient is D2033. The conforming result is 0.73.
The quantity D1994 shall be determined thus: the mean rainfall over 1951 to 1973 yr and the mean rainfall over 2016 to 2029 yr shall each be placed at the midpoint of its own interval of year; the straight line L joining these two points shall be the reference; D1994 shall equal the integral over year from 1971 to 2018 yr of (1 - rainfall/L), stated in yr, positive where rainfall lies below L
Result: 3.9 yr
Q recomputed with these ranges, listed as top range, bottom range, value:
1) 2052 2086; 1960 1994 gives 0.75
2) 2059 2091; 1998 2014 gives 0.89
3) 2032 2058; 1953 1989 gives 0.83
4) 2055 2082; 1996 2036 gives 0.83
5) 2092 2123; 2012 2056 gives 0.88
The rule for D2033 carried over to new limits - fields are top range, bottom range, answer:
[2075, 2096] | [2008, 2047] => 0.83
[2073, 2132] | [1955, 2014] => 0.81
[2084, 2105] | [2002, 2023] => 0.88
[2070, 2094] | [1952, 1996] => 0.75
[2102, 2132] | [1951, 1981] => 0.76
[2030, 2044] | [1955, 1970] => 0.88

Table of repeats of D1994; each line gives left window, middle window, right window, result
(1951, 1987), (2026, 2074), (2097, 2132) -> 3.8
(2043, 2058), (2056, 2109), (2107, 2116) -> 3.3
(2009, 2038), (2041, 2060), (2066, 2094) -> 0.9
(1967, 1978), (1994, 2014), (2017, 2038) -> 2.7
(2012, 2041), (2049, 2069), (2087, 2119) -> 2.5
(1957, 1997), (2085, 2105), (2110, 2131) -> 2.5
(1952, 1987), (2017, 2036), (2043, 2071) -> -2.1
